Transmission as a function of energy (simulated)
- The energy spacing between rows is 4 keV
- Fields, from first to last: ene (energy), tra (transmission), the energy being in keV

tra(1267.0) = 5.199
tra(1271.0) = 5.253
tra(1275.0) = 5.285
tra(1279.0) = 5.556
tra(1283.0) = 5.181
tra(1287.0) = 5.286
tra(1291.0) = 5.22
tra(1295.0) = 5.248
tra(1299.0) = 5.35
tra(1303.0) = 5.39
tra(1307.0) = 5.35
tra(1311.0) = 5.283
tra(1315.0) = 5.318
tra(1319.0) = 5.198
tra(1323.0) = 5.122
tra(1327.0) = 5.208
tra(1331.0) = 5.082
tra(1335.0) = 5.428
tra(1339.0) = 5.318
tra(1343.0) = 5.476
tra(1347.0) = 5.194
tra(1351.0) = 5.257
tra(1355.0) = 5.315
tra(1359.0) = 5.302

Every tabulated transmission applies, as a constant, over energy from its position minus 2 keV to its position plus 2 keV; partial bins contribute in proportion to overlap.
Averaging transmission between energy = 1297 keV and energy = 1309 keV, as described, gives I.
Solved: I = 5.36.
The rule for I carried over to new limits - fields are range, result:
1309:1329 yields 5.23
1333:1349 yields 5.35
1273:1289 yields 5.33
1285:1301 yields 5.28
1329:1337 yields 5.25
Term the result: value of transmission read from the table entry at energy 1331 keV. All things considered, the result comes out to 5.082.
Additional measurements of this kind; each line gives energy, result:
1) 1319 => 5.198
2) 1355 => 5.315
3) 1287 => 5.286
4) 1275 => 5.285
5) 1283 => 5.181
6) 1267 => 5.199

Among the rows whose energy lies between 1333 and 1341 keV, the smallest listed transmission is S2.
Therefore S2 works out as 5.318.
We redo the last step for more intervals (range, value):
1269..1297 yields 5.181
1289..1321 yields 5.198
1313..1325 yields 5.122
